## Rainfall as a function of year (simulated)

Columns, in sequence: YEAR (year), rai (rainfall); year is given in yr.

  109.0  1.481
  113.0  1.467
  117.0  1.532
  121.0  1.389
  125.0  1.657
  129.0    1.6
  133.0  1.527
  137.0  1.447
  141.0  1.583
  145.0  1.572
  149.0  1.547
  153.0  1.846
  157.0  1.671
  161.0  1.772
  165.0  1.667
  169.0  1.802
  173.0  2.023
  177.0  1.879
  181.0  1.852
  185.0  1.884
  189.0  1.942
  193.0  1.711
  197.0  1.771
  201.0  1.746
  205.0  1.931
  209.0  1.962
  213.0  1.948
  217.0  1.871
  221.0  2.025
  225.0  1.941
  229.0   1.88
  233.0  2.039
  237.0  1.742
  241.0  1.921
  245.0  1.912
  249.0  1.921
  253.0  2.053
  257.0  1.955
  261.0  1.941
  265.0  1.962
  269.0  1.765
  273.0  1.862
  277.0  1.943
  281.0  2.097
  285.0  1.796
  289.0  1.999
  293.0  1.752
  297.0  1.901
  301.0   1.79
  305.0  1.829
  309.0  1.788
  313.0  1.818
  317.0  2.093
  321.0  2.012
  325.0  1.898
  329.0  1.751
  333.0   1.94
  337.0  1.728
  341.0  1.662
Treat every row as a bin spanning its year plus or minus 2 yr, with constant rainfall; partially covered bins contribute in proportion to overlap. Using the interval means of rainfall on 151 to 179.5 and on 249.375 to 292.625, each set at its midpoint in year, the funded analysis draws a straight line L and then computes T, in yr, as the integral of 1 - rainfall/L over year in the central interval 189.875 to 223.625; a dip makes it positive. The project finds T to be -0.3 yr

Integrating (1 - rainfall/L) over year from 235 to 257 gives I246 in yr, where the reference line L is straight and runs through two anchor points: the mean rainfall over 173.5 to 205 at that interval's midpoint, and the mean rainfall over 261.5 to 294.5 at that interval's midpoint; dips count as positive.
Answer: -0.4 yr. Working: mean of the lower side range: 1.84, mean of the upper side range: 1.9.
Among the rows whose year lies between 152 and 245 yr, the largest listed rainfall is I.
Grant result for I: 2.039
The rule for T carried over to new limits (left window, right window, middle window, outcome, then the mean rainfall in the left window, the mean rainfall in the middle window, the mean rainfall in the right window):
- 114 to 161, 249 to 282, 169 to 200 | -2.59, 1.59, 1.86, 1.94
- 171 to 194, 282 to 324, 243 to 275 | -0.61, 1.89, 1.92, 1.88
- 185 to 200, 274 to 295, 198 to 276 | -2.12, 1.81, 1.91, 1.91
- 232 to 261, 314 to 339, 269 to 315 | 1.15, 1.93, 1.87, 1.9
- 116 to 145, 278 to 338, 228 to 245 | -1.51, 1.54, 1.9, 1.88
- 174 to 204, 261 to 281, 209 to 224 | -0.71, 1.84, 1.95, 1.91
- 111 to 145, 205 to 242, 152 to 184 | -2.27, 1.53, 1.82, 1.93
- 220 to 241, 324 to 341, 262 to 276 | 0.02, 1.92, 1.87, 1.81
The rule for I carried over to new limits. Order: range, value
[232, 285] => 2.097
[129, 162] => 1.846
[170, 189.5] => 2.023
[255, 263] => 1.955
